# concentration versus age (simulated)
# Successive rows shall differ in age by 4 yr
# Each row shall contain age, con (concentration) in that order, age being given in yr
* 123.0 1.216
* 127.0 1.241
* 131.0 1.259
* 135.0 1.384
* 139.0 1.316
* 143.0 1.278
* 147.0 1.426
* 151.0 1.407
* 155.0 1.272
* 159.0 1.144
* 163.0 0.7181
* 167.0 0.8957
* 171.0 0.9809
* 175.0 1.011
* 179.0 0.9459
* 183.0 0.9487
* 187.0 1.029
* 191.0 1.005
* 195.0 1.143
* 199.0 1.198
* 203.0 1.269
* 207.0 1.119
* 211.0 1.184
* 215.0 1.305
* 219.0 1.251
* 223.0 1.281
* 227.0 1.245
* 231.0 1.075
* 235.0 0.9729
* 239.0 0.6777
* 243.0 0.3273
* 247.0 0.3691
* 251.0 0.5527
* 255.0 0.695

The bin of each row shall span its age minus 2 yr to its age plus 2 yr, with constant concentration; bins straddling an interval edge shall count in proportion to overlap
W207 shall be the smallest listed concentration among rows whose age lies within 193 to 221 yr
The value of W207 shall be 1.119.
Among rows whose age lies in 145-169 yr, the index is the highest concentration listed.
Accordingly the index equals 1.426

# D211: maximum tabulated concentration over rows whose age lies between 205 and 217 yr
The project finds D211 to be 1.305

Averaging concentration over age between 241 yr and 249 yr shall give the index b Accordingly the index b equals 0.348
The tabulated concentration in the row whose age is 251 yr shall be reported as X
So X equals 0.5527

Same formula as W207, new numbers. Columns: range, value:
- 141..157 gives 1.272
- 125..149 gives 1.241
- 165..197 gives 0.8957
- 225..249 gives 0.3273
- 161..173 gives 0.7181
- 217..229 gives 1.245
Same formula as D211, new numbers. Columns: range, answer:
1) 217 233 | 1.281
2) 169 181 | 1.011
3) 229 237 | 1.075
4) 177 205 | 1.269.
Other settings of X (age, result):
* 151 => 1.407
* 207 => 1.119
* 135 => 1.384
